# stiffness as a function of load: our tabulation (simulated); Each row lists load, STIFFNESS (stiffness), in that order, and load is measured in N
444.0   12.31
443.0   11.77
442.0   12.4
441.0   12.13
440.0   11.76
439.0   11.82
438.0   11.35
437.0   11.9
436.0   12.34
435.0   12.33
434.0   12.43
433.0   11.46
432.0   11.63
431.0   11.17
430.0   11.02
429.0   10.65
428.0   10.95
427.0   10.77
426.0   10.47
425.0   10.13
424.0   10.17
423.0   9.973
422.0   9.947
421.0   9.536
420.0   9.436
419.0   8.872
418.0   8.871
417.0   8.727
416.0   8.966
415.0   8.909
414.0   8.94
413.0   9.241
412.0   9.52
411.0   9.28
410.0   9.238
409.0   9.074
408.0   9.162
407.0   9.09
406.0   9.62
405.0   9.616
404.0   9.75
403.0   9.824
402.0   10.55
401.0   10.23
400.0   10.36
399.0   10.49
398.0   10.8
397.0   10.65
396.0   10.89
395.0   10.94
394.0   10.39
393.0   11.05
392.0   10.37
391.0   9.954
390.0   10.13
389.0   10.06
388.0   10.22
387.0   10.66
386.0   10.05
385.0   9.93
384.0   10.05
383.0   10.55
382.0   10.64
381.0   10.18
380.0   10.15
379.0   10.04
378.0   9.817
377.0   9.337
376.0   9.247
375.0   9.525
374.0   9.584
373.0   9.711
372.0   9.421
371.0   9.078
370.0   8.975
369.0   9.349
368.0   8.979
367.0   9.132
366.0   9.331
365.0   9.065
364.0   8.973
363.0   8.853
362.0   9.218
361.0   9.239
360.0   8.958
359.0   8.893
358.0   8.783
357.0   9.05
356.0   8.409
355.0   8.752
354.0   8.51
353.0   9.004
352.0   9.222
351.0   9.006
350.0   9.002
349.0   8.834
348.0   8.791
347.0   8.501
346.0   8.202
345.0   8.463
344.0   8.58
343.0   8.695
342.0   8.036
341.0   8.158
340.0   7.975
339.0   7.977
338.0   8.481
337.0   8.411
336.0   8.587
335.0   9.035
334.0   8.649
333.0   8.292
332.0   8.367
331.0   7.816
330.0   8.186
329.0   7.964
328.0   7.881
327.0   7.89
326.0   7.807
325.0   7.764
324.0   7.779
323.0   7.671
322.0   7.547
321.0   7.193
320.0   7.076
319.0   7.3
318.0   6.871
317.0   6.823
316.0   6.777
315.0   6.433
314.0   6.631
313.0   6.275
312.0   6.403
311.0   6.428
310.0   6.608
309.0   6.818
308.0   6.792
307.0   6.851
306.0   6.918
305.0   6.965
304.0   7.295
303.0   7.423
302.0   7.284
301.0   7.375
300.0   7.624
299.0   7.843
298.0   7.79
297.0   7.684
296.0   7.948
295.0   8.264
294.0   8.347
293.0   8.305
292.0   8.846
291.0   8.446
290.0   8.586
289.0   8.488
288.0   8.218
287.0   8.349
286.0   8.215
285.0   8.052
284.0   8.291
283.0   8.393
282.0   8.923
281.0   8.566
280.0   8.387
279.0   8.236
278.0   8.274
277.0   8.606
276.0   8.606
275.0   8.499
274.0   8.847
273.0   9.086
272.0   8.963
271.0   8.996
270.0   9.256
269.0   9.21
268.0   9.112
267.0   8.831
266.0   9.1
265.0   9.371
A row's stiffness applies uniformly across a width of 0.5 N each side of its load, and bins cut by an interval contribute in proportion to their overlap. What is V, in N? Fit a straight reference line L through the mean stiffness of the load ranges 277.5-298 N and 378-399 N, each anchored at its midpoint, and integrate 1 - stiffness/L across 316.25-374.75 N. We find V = 6.35 N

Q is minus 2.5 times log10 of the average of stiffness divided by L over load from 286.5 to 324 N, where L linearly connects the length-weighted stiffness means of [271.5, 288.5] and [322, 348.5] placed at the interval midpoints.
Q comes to 0.13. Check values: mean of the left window 8.5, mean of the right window 8.22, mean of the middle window 7.42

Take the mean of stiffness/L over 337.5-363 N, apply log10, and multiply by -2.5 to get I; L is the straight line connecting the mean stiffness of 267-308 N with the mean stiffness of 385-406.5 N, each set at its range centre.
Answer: 0.09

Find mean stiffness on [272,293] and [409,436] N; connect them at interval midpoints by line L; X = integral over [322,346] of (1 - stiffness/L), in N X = 2.4 N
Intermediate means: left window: 8.5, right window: 10.1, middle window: 8.18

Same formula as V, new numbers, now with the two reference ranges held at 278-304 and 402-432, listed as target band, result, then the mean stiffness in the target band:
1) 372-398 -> -2.3 N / 10.2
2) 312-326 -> 2.3 N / 7.09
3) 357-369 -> 0.0 N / 9.05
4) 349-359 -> 0.1 N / 8.86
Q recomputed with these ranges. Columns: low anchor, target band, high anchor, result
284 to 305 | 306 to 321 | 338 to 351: 0.21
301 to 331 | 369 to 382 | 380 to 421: -0.06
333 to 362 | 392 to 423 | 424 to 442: 0.09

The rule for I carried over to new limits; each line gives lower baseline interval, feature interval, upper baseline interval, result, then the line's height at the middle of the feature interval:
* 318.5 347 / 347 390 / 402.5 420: -0.10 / 8.6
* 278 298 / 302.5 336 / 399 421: 0.17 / 8.61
